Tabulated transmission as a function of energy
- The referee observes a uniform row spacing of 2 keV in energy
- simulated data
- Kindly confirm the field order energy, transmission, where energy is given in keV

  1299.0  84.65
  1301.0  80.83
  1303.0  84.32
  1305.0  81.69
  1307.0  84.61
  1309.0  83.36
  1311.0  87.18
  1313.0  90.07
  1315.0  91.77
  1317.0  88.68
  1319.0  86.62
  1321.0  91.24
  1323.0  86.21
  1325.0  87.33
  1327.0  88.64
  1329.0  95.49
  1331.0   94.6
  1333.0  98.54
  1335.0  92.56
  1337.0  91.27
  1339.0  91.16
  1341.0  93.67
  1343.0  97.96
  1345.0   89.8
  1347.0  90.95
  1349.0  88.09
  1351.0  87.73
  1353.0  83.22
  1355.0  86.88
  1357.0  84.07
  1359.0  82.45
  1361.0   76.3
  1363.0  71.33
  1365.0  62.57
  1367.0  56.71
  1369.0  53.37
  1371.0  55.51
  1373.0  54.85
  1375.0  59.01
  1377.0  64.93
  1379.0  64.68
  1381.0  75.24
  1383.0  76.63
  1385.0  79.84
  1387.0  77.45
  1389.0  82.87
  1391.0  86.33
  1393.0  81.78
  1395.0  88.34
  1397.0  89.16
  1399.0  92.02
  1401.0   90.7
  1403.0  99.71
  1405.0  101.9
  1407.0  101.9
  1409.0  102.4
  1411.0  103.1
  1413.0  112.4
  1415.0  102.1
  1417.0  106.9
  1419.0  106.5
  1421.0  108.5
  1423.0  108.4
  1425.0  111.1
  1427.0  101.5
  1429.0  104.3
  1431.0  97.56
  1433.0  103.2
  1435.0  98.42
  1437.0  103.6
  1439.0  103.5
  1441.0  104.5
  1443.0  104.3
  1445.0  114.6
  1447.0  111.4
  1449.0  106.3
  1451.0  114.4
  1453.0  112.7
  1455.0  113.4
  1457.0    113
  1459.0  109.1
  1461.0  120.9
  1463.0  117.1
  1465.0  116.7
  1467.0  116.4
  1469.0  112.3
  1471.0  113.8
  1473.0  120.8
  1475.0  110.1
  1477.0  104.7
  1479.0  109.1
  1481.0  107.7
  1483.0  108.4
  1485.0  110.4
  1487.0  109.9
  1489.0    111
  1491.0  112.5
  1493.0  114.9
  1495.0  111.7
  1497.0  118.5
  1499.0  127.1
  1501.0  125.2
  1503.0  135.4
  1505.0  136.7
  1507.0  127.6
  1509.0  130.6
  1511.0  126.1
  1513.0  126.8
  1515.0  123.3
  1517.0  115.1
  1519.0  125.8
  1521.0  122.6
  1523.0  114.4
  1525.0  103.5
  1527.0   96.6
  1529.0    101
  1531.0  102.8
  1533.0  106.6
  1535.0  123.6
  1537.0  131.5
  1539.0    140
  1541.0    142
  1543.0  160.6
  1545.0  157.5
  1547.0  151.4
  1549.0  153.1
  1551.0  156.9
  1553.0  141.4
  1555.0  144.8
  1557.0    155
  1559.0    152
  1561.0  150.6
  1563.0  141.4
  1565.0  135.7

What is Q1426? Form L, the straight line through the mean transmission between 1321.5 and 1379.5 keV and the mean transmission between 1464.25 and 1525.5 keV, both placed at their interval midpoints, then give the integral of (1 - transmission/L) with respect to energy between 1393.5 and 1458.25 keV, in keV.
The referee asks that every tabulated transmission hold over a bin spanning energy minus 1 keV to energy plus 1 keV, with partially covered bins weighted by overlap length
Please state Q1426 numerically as -2.5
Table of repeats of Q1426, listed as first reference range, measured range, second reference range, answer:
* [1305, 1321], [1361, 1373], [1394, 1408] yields 4.1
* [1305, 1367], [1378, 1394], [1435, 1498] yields 3.0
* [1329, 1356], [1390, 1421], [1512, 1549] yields 1.5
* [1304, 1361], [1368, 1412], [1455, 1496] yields 7.9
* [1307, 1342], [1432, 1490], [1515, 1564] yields 3.4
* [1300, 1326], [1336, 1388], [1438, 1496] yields 9.6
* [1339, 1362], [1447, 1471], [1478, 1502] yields -1.3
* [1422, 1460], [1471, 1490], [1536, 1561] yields 1.9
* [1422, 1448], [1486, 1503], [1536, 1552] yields 1.5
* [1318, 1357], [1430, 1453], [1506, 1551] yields 0.9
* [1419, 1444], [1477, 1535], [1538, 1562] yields 7.2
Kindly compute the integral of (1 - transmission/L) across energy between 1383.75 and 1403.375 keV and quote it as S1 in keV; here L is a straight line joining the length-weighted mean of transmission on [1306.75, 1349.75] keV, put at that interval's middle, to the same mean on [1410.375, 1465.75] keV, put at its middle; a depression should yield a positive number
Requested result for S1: 2.9 keV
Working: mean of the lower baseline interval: 90.6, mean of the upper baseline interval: 108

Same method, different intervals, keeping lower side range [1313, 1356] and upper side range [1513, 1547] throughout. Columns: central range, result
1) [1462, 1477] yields -0.1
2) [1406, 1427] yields -0.3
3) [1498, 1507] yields -0.9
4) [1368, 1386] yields 6.1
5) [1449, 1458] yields -0.1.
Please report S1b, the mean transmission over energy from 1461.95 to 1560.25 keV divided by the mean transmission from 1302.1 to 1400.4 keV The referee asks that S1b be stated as 1.51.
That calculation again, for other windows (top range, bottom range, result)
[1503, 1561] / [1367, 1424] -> 1.53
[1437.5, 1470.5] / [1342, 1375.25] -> 1.48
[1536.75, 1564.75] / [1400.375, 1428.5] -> 1.42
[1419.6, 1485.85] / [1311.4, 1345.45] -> 1.20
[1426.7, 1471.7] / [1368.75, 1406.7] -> 1.39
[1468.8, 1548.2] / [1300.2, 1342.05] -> 1.36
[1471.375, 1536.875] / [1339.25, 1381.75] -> 1.54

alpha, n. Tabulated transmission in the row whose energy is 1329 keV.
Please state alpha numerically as 95.49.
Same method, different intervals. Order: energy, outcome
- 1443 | 104.3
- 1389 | 82.87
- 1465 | 116.7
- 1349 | 88.09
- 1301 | 80.83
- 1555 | 144.8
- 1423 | 108.4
